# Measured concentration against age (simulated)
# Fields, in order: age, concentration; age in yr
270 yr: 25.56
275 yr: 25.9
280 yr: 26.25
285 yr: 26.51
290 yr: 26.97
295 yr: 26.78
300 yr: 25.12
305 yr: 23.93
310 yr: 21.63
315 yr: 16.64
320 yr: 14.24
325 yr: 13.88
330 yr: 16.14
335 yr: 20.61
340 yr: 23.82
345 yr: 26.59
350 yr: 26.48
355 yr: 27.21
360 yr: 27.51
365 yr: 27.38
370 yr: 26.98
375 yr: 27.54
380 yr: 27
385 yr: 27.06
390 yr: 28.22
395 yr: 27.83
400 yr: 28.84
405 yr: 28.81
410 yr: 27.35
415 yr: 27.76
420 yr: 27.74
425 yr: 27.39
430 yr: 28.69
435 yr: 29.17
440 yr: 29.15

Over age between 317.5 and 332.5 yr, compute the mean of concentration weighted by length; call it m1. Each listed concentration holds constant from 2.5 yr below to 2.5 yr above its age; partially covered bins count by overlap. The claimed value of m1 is 14.8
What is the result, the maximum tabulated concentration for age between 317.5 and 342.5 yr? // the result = 23.82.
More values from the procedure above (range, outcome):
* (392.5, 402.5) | 28.84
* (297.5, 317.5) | 25.12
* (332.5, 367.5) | 27.51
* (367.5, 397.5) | 28.22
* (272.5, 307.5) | 26.97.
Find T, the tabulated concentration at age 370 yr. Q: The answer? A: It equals 26.98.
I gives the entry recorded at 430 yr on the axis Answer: 28.69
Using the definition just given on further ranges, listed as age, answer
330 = 16.14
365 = 27.38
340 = 23.82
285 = 26.51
